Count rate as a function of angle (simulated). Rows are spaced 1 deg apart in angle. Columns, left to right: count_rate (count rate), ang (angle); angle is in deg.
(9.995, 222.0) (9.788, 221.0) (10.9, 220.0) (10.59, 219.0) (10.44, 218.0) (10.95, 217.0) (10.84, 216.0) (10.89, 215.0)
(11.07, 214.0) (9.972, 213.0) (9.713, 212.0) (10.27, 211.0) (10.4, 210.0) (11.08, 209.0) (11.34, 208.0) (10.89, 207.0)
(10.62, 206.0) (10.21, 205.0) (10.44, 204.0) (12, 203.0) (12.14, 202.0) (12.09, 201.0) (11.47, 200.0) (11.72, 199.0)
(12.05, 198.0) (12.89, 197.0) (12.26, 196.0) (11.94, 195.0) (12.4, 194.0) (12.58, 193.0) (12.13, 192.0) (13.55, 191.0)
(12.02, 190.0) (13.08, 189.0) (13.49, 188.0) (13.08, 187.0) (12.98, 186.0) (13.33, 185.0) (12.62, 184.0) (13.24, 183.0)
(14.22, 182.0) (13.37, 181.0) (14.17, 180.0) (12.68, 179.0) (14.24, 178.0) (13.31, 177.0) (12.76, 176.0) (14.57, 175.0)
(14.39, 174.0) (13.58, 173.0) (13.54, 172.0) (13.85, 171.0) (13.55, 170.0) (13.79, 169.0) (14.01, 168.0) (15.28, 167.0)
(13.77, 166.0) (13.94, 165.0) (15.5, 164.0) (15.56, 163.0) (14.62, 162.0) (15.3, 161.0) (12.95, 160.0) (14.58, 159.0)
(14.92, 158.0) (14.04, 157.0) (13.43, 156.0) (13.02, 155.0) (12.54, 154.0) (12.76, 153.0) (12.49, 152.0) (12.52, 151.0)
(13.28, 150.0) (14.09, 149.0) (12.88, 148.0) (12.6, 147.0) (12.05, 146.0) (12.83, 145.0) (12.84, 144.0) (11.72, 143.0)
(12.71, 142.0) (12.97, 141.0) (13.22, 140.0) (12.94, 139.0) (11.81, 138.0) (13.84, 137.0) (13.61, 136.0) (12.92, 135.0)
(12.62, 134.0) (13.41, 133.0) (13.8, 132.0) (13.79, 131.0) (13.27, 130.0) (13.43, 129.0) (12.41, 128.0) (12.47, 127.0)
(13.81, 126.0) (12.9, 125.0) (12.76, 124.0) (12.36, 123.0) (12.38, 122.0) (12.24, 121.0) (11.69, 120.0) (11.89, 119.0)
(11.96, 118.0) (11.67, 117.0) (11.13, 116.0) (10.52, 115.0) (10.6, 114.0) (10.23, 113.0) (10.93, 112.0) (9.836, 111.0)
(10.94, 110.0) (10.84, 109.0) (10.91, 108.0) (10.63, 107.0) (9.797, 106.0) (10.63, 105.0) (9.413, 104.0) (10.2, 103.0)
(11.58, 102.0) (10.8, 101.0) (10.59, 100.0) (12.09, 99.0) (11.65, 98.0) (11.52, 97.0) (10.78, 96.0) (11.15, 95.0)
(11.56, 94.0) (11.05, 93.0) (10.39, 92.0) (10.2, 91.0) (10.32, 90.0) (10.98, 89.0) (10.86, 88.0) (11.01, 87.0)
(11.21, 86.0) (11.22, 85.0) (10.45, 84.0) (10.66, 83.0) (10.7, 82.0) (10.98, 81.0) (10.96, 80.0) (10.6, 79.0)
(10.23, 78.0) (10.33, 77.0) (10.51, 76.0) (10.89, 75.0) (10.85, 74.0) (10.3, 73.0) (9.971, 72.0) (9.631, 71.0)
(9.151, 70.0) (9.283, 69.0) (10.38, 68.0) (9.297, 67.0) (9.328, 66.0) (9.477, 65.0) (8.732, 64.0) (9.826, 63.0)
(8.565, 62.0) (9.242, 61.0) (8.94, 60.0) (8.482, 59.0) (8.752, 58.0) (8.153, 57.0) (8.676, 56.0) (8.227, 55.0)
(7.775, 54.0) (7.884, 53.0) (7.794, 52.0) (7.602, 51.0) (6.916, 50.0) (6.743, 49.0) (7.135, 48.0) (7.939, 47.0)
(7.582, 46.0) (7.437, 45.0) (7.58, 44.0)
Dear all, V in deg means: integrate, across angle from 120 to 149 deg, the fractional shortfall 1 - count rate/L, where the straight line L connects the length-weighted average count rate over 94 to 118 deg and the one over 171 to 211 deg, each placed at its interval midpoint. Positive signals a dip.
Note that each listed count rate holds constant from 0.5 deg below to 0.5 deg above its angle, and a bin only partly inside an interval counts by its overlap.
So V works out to -3.8 deg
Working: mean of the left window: 10.8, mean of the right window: 12.5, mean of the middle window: 12.9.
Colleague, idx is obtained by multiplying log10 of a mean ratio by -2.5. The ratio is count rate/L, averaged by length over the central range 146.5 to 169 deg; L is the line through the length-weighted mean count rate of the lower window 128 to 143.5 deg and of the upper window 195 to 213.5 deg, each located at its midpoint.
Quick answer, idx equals -0.113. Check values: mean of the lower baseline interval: 13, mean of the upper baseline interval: 11.2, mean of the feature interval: 13.8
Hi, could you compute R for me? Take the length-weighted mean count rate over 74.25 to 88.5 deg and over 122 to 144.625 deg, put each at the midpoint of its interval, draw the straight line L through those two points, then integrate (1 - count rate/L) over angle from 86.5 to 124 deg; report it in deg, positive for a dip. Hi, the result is 2.3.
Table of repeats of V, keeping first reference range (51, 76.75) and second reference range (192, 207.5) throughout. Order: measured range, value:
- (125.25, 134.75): -2.5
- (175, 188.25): -2.3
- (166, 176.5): -2.6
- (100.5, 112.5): -0.7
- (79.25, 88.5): -1.3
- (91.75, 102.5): -1.5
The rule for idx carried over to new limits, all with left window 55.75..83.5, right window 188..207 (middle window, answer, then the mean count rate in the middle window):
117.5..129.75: -0.172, 12.5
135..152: -0.165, 12.9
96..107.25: -0.051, 10.8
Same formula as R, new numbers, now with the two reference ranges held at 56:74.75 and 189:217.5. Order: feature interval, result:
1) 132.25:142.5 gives -2.5 deg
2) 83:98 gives -1.8 deg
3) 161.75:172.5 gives -3.4 deg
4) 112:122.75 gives -1.4 deg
